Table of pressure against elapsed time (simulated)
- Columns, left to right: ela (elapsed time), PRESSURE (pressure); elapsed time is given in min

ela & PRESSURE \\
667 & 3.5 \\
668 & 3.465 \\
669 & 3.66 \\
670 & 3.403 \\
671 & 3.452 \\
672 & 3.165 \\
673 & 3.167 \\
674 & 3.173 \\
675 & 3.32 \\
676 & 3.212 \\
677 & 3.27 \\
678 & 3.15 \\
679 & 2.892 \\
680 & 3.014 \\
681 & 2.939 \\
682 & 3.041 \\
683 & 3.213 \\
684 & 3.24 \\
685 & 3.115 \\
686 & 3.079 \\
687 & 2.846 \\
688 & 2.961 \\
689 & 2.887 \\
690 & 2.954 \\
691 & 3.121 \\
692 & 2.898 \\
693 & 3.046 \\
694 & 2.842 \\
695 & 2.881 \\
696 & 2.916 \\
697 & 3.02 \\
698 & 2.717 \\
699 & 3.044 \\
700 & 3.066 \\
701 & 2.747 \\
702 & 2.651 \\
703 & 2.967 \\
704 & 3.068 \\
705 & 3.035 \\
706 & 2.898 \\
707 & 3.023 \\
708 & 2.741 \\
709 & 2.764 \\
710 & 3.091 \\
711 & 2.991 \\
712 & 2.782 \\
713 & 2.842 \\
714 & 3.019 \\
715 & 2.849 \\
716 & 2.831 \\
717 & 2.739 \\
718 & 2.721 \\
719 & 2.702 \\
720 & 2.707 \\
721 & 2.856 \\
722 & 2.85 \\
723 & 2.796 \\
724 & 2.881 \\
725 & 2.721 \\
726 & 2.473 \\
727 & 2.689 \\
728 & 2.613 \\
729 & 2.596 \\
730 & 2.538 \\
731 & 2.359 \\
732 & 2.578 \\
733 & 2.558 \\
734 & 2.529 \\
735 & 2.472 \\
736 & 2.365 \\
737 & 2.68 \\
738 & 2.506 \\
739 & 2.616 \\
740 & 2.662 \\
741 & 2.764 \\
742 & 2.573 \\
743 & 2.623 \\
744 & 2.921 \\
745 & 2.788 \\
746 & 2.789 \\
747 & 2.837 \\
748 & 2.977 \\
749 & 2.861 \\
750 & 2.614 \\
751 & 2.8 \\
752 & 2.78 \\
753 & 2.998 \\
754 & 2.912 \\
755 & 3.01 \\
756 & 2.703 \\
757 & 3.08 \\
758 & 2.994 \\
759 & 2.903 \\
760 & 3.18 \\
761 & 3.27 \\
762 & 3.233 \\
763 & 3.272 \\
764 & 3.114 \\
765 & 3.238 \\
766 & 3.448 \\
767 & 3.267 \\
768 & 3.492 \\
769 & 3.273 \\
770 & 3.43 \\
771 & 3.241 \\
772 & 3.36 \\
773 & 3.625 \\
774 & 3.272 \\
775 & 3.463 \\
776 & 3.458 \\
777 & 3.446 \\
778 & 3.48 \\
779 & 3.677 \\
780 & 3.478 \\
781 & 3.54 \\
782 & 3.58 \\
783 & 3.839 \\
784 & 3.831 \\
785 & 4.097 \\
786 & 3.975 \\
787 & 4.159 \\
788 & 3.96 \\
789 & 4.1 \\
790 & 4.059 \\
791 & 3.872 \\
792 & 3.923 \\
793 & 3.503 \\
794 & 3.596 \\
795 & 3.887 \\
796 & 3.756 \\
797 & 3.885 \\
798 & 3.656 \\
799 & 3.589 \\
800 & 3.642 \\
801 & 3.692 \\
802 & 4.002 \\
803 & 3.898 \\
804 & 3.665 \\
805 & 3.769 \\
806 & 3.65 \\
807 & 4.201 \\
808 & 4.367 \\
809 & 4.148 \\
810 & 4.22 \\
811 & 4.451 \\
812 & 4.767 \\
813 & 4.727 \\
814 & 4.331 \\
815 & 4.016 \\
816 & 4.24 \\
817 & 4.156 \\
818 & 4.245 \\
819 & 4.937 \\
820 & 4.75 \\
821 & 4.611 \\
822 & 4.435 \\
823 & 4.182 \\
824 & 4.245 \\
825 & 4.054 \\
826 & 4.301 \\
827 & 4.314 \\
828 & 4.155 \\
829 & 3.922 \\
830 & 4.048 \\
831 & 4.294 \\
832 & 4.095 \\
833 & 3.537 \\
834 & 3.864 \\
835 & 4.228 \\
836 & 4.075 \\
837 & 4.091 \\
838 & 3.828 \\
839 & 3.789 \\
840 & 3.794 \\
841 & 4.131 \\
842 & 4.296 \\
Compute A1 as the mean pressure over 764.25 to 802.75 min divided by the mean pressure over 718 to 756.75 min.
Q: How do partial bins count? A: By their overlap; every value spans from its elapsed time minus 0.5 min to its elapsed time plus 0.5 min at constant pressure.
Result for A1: 1.35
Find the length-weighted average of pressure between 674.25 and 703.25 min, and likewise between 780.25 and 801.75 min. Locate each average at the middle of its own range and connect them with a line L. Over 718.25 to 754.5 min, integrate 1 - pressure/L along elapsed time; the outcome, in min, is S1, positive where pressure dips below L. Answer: 7.4 min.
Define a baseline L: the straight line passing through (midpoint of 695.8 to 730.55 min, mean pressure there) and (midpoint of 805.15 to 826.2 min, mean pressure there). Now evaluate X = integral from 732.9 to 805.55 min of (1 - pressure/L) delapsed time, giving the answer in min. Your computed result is 7.2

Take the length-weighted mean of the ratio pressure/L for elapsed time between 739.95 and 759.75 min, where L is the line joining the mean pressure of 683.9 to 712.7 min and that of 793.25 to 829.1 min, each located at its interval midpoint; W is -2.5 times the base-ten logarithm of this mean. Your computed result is 0.22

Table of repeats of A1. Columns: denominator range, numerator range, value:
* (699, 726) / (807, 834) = 1.50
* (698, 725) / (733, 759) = 0.96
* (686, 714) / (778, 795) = 1.31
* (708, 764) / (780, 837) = 1.45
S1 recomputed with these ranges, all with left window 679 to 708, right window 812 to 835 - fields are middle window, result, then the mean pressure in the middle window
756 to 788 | 2.7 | 3.44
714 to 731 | 2.8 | 2.72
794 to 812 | 0.6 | 3.93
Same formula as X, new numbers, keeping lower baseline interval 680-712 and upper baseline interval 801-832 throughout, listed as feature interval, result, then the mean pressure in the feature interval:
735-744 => 2.1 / 2.61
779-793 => 0.2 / 3.86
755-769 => 1.9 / 3.17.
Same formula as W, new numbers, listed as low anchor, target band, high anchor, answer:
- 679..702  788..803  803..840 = 0.04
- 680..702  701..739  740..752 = 0.05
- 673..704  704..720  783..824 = 0.13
